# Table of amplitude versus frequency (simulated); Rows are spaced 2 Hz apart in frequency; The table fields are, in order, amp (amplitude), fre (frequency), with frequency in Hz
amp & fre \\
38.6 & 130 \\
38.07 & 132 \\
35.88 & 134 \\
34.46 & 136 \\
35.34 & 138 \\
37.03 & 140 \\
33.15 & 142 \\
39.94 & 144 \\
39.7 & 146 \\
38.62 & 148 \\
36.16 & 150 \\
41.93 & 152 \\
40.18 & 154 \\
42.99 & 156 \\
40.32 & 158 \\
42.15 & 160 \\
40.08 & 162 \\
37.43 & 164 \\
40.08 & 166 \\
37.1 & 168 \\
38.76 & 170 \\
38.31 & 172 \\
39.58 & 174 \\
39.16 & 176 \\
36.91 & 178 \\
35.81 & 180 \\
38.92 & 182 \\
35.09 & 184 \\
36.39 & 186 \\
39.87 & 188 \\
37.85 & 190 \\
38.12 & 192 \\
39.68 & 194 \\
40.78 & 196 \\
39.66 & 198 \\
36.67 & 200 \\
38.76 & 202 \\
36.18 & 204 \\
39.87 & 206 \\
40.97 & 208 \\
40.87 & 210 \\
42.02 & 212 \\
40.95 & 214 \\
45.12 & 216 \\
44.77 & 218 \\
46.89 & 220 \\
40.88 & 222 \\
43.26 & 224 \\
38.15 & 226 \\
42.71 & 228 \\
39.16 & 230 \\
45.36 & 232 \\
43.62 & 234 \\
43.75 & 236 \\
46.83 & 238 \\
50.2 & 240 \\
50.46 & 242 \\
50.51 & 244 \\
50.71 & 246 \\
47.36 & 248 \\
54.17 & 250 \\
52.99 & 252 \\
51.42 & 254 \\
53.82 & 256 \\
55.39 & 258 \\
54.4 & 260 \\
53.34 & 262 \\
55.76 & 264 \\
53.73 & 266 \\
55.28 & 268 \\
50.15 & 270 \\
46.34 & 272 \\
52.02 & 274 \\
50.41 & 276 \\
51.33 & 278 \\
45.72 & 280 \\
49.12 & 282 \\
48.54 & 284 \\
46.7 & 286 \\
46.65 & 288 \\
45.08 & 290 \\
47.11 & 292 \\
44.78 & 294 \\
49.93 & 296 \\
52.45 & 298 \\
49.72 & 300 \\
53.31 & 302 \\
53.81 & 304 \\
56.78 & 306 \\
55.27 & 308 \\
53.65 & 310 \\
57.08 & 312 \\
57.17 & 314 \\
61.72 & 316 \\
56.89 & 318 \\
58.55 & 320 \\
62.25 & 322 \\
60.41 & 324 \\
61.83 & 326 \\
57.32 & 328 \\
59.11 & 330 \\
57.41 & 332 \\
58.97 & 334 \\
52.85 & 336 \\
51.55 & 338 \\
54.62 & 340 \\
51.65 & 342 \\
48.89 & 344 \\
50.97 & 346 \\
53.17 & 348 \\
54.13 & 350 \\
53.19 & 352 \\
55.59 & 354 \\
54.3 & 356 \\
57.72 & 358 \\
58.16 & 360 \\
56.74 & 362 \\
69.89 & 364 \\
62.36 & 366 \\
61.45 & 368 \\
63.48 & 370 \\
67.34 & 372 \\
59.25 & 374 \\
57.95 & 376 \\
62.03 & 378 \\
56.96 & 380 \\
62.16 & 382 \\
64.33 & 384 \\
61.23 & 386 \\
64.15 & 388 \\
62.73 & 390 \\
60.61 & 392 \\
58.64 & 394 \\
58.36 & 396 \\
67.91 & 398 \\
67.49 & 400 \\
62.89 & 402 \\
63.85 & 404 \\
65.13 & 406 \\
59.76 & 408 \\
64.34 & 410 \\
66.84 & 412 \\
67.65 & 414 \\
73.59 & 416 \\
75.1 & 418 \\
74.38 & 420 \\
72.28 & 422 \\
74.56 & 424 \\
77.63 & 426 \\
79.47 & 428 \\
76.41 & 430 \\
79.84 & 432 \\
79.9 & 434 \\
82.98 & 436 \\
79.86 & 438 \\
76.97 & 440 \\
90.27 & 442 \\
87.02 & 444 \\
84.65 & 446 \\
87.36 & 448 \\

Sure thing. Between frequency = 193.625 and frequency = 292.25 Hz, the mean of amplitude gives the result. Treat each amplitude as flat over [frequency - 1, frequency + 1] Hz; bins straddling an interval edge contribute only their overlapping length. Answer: 46.6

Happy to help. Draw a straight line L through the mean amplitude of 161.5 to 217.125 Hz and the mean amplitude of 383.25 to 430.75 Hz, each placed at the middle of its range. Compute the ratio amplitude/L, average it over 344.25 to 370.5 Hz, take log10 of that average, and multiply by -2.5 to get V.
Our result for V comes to 0.07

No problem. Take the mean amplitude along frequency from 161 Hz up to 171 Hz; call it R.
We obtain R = 38.7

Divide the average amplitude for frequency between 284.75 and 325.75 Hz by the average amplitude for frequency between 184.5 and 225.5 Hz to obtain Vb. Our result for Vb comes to 1.3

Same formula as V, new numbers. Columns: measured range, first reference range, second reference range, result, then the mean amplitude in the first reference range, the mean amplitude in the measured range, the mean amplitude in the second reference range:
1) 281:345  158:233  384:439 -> 0.04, 39.9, 53.8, 69.4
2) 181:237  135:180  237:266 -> 0.13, 38.5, 40.6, 52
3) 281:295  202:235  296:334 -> 0.13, 41.8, 46.9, 56.8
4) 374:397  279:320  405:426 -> 0.07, 51.7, 60.8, 69.8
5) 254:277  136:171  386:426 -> -0.04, 38.8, 52.7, 66.5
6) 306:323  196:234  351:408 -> -0.09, 41.3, 57.8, 61.3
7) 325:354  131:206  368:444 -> 0.10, 38.3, 54.7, 68.8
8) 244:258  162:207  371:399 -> -0.13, 38.3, 51.9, 61.7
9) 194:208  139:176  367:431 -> 0.13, 39.1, 38.9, 65.9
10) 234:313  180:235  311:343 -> -0.03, 40.4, 50.8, 57.5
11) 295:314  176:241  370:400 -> -0.03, 40.8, 53.7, 61.9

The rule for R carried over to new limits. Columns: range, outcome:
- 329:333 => 58.3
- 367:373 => 64.1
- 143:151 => 38.6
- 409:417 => 68.1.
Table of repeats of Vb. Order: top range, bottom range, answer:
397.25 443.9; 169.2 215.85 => 1.89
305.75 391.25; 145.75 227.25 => 1.47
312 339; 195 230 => 1.42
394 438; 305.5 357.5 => 1.27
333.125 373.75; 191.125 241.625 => 1.36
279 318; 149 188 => 1.32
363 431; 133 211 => 1.71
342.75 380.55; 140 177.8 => 1.48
